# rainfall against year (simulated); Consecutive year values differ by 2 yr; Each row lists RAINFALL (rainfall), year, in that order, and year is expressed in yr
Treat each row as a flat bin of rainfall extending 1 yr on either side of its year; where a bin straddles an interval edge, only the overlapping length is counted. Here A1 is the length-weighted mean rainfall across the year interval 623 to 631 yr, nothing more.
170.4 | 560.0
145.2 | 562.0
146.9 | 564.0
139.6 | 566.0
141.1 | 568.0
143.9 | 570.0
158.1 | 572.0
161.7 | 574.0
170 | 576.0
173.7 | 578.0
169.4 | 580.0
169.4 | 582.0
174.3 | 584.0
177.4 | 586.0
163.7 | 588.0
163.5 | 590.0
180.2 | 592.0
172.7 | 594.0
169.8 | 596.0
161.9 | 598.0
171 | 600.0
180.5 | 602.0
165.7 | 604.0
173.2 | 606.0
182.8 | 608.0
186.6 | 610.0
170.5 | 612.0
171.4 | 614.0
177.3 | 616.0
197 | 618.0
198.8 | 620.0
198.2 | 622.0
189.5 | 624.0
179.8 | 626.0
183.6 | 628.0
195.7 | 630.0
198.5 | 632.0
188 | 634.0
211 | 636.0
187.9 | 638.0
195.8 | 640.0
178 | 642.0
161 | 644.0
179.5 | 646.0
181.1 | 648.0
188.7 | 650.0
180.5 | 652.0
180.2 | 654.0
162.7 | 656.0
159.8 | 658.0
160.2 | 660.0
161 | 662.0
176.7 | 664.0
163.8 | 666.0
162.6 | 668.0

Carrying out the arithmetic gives 187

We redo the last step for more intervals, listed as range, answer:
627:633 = 193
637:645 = 181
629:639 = 196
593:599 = 168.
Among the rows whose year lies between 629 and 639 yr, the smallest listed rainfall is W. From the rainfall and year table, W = 187.9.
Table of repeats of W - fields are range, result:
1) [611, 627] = 170.5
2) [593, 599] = 161.9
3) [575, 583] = 169.4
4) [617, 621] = 197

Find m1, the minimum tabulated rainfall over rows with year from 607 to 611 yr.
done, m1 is 182.8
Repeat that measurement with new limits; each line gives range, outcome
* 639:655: 161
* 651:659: 159.8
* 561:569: 139.6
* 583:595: 163.5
